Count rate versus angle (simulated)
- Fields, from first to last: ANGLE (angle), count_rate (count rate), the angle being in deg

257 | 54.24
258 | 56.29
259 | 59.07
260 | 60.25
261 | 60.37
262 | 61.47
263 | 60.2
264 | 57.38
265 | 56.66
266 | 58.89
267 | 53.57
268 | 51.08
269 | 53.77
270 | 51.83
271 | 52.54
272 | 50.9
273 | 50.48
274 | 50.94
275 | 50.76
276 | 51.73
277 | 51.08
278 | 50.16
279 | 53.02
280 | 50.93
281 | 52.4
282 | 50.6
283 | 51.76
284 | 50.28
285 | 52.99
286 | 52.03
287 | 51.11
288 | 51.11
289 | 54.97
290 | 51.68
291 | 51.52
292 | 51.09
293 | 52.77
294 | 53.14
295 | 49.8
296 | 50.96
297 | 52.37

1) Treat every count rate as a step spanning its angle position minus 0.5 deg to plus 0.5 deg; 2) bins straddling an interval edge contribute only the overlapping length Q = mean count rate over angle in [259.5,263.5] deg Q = 60.6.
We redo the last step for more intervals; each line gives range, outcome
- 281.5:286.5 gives 51.5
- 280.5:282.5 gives 51.5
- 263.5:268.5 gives 55.5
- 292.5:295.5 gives 51.9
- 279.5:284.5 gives 51.2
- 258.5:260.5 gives 59.7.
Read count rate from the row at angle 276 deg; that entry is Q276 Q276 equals 51.73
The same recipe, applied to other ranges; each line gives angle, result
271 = 52.54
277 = 51.08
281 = 52.4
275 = 50.76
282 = 50.6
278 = 50.16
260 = 60.25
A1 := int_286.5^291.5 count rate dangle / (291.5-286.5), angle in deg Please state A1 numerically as 52.1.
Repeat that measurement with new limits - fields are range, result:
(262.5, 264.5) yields 58.8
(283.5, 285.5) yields 51.6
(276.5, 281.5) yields 51.5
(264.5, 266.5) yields 57.8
